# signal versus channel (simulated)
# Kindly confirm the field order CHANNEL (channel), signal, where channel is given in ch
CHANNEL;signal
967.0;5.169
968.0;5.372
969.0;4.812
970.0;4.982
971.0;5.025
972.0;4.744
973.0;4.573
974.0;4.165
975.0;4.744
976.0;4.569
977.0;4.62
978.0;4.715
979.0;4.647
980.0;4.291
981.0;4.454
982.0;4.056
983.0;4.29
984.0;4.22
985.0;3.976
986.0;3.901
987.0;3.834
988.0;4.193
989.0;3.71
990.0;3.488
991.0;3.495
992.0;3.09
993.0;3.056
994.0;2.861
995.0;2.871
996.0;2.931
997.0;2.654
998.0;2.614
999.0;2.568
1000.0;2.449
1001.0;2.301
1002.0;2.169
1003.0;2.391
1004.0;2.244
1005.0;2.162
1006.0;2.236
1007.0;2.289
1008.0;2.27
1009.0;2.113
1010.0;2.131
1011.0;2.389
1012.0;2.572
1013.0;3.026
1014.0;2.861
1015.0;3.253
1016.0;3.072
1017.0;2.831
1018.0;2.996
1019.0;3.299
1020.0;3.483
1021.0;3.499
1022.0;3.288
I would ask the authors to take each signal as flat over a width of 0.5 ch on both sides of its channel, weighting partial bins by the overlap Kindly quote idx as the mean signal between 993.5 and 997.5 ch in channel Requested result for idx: 2.83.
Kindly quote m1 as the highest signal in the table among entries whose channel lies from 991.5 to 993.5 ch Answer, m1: 3.09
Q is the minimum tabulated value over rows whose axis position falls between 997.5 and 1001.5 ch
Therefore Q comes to 2.301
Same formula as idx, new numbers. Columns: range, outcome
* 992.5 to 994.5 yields 2.96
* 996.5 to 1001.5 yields 2.52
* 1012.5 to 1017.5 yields 3.01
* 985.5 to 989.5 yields 3.91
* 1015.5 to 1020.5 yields 3.14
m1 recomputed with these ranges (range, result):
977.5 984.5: 4.715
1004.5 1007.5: 2.289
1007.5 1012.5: 2.572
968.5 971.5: 5.025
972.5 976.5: 4.744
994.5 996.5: 2.931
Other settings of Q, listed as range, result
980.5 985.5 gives 3.976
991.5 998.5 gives 2.614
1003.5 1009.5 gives 2.113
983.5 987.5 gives 3.834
